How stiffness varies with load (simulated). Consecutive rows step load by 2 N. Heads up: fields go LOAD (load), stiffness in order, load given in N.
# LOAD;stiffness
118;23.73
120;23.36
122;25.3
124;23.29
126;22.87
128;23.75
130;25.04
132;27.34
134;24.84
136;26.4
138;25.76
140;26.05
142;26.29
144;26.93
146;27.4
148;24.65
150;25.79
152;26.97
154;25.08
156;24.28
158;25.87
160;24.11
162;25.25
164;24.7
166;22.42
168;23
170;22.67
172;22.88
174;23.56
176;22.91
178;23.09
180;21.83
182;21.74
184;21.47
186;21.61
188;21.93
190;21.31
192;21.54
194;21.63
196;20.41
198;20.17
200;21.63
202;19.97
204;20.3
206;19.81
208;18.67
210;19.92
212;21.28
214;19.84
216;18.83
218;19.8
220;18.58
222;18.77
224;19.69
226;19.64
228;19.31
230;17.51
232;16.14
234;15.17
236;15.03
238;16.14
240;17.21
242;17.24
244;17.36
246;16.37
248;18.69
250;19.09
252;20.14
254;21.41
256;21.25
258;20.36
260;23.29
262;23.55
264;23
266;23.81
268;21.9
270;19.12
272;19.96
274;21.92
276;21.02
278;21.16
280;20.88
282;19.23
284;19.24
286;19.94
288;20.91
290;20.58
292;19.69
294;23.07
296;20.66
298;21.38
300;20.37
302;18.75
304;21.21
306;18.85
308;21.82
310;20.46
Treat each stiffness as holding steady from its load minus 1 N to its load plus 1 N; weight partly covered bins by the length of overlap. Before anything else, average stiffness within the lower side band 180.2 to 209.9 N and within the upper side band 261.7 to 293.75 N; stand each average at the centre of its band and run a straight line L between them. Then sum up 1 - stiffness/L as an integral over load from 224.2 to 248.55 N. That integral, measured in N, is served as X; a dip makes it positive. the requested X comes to 4.3 N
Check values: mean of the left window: 20.9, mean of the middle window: 17.2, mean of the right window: 21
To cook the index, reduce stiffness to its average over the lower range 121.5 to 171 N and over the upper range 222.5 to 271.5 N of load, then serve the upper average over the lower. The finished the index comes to 0.8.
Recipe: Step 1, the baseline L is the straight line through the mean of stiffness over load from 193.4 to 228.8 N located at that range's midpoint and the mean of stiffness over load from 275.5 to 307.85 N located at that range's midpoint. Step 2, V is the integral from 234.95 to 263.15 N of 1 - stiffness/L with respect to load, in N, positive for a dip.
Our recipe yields 1.5 N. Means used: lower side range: 19.9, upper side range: 20.5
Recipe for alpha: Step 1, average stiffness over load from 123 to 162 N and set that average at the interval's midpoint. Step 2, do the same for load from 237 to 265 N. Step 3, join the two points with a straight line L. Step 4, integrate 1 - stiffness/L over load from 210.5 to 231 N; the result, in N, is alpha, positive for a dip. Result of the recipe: 1.9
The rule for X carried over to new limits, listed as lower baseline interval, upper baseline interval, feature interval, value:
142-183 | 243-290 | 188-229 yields 4.6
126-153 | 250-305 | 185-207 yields 2.7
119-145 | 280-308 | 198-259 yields 9.4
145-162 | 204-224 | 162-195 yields 0.8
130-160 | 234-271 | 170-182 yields 0.7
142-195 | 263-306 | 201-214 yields 1.6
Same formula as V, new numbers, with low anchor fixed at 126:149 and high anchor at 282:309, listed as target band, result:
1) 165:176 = 0.77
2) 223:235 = 2.52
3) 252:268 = -0.43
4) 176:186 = 0.91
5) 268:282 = 0.31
